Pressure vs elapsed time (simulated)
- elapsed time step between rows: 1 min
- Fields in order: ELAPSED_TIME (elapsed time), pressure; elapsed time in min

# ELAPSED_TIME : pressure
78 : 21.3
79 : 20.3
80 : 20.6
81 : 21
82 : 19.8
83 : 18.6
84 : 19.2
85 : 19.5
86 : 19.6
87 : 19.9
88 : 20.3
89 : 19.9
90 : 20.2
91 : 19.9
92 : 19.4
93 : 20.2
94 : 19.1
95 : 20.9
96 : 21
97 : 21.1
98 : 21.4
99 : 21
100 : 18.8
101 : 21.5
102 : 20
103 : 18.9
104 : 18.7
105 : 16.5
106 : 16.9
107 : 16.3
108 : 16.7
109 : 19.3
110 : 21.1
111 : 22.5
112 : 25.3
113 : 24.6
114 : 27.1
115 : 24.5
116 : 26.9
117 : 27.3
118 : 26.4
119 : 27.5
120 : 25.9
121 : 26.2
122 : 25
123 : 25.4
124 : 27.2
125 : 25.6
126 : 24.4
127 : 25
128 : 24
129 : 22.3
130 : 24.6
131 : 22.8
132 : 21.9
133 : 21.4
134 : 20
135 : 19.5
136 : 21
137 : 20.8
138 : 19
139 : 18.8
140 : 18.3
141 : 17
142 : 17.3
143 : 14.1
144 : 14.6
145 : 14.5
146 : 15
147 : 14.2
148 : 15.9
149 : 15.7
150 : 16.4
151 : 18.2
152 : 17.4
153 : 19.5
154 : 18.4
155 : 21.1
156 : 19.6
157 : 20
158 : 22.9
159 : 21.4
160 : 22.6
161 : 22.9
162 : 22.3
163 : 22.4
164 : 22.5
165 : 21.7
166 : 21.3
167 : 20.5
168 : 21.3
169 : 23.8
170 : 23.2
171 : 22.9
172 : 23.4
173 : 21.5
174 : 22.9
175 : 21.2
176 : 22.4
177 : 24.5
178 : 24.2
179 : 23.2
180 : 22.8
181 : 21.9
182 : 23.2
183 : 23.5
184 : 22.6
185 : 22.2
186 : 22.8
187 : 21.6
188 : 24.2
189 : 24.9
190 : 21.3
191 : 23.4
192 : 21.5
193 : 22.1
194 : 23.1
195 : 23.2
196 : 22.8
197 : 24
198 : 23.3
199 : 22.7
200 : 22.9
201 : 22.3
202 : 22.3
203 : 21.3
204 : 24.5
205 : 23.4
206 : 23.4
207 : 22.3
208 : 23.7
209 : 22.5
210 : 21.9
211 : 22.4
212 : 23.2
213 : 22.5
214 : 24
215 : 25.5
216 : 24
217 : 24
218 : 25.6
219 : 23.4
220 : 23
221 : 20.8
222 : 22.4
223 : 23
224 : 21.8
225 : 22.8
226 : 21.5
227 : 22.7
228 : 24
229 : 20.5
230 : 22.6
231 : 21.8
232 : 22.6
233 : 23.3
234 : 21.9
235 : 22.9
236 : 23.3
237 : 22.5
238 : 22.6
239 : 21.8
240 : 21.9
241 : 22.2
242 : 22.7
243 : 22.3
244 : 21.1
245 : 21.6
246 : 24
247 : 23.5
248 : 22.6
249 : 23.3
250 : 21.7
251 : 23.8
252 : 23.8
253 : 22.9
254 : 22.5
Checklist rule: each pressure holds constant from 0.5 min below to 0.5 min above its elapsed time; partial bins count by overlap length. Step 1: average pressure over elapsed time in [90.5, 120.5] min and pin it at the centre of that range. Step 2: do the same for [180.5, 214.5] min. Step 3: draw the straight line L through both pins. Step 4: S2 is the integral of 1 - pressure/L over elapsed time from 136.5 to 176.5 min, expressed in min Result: 4.6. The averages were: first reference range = 21.6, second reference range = 22.8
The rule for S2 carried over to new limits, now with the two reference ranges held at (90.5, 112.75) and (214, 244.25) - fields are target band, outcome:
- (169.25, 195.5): -1.4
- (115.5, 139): -3.9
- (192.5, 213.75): -0.7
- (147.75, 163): 1.0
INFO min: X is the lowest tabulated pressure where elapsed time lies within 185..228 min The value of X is 20.8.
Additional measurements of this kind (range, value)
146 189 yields 14.2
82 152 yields 14.1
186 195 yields 21.3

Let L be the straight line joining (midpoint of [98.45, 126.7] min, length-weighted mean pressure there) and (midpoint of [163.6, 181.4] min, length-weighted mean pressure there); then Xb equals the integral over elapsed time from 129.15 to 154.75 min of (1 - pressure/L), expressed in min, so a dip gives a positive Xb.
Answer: 4.88 min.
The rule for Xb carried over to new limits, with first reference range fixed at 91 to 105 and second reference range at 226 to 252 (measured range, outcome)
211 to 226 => -0.7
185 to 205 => -1.0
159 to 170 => -0.5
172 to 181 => -0.6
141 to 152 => 2.7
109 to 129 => -4.7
